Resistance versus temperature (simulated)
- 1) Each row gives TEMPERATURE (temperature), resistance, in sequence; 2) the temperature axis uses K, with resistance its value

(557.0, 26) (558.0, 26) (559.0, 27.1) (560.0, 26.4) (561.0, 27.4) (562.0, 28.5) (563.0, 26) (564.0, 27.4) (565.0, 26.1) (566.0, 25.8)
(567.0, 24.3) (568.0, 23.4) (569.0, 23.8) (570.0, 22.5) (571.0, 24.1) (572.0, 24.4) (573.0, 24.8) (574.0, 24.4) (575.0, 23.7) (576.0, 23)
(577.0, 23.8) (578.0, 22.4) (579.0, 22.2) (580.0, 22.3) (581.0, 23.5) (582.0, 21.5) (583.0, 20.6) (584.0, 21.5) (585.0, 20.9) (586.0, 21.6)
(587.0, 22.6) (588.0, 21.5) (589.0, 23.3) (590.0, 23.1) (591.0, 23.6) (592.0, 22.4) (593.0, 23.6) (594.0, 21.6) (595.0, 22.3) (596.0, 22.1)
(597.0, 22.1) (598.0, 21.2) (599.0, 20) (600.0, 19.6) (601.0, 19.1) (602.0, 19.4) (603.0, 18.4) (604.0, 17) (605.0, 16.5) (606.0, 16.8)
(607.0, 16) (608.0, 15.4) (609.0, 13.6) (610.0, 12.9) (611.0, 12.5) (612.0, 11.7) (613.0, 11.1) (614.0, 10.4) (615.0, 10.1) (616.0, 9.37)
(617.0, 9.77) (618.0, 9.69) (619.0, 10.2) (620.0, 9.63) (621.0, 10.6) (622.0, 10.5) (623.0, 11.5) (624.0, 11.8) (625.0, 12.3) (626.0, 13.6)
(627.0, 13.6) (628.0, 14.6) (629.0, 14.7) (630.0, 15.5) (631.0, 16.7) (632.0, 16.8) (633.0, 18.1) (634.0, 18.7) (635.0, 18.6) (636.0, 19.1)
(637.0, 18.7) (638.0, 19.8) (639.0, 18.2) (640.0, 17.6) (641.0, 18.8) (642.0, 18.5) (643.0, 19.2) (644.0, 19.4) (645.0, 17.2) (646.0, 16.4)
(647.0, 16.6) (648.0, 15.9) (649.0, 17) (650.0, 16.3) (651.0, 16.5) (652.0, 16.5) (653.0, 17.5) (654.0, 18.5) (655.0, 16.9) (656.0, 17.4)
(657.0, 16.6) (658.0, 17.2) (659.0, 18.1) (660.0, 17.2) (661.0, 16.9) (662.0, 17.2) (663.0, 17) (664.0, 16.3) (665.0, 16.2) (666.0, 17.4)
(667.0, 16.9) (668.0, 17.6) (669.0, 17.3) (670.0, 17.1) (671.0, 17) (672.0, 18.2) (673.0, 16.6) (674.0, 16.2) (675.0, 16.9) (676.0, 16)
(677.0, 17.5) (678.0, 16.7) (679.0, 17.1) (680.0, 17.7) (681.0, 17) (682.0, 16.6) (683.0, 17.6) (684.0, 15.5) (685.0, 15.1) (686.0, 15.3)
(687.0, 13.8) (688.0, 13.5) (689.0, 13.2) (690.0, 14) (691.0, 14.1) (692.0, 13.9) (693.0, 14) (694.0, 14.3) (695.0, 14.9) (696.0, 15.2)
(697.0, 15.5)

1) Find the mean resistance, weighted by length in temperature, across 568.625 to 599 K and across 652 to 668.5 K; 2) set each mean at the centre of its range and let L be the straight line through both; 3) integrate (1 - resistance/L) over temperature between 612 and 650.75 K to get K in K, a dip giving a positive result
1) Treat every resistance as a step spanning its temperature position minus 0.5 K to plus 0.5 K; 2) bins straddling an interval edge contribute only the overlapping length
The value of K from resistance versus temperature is 8.5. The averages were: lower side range 22.6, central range 14.9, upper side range 17.2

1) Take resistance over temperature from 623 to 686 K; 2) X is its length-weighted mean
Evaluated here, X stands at 16.8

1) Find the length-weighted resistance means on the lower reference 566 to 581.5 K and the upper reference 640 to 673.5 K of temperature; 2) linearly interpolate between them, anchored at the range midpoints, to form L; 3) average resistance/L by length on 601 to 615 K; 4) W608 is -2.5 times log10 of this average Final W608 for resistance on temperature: 0.39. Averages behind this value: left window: 23.6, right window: 17.3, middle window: 14.7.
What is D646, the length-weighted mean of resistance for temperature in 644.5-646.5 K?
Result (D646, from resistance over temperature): 16.8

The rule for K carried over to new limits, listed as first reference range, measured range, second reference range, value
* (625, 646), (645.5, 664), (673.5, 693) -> -0.4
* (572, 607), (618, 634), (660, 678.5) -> 4.9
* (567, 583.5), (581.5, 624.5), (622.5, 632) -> 3.9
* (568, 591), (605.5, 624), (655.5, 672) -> 7.9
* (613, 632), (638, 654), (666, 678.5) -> -3.6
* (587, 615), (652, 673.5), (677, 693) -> -1.3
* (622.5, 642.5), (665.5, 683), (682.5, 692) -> -2.3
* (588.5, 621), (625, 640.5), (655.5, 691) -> -0.2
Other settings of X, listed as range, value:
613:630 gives 11.5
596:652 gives 15.6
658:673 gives 17.2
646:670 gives 17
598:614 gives 16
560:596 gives 23.6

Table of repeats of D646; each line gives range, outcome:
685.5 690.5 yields 14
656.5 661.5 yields 17.2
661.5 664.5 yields 16.8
